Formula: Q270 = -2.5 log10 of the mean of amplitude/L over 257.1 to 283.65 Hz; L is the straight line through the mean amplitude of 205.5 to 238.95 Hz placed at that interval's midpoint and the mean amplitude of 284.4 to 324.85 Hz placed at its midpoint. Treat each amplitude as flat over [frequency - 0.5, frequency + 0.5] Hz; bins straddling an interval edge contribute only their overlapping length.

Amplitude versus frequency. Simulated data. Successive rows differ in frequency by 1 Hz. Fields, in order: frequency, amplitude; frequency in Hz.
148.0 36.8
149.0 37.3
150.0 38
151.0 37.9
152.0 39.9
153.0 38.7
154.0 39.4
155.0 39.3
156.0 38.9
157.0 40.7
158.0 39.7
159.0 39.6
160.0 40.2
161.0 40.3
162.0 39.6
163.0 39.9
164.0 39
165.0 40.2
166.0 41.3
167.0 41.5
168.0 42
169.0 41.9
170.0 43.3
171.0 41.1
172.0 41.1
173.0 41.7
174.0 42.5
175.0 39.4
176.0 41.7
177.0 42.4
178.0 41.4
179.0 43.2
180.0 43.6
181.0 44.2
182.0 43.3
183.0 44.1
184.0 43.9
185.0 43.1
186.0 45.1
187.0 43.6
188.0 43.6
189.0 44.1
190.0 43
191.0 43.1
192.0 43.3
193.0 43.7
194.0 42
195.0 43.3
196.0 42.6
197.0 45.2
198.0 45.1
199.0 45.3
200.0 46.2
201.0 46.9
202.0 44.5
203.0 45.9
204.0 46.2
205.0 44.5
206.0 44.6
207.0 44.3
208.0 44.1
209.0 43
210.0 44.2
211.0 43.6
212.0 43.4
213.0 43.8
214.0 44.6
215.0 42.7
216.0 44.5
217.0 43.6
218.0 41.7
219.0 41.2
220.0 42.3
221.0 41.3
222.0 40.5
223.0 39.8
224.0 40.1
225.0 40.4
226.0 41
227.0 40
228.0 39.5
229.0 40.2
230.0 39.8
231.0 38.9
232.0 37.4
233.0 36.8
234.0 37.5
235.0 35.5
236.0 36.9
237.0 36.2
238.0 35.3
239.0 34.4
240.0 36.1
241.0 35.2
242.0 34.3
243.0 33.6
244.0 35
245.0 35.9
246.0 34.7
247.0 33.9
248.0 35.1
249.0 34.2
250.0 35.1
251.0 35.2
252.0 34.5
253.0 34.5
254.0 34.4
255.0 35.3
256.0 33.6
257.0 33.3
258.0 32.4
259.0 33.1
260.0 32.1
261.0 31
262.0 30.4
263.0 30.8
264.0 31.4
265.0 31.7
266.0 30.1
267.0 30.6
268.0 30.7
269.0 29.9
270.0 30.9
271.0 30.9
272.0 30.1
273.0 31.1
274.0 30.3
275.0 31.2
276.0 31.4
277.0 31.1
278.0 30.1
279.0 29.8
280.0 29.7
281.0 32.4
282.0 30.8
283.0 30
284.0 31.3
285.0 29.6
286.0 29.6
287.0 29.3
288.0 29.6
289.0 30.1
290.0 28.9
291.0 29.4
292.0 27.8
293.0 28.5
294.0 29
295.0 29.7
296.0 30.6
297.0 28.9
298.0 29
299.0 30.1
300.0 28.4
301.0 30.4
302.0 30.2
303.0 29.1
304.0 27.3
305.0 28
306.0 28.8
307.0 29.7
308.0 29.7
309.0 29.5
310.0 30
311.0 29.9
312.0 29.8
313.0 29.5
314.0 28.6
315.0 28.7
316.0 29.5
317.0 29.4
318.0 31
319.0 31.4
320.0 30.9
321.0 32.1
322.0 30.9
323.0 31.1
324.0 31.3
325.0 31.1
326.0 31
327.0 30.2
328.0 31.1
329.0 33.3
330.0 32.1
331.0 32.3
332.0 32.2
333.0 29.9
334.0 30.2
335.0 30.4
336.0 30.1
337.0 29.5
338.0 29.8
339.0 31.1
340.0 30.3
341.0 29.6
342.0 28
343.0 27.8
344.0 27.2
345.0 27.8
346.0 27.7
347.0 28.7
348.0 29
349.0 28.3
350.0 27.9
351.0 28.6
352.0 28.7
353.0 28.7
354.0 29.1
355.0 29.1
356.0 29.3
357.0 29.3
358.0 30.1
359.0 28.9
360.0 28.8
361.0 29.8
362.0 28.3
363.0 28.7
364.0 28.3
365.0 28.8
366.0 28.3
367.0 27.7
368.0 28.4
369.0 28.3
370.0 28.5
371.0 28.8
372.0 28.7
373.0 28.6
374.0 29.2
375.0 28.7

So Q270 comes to 0.110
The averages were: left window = 40.8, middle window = 31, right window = 29.6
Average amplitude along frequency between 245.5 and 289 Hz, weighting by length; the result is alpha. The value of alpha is 31.8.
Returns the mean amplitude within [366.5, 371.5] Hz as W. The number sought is 28.3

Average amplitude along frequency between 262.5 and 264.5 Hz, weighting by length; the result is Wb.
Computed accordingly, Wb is 31.1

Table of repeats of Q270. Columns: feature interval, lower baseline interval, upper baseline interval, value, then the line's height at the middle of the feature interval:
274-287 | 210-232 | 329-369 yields 0.17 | 35.8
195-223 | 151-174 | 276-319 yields -0.19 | 36.7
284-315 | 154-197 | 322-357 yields 0.12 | 32.8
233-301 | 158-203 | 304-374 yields 0.11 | 35.5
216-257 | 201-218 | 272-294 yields 0.05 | 39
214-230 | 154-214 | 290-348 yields -0.06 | 39.1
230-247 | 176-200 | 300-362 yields 0.08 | 38.7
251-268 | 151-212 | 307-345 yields 0.11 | 35.9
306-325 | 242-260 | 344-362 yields 0.02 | 30.8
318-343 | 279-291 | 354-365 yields -0.05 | 29.4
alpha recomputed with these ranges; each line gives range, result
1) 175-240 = 42.1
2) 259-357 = 30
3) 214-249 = 38.3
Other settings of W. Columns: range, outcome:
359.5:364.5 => 28.8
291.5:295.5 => 28.8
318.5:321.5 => 31.5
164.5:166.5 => 40.8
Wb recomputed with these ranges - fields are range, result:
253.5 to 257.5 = 34.1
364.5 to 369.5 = 28.3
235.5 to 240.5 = 35.8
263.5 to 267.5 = 30.9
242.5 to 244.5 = 34.3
